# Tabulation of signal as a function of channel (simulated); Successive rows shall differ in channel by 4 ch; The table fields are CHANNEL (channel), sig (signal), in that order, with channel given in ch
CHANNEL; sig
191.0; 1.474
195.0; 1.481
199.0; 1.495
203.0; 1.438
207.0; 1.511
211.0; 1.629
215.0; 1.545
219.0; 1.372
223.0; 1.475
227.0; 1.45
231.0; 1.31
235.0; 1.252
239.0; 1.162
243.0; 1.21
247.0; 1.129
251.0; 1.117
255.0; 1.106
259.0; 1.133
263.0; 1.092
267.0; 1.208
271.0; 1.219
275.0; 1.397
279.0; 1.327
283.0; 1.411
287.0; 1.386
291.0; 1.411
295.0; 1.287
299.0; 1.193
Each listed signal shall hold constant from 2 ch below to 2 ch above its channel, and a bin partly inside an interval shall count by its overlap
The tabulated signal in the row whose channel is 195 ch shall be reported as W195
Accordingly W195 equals 1.481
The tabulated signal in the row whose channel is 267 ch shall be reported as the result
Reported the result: 1.208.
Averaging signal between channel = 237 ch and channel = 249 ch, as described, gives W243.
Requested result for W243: 1.17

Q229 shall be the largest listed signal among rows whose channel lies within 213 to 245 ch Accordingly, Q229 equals 1.545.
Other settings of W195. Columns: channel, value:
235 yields 1.252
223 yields 1.475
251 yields 1.117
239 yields 1.162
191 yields 1.474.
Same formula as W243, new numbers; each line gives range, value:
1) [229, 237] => 1.28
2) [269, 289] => 1.35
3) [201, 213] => 1.53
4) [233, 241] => 1.21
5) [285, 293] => 1.4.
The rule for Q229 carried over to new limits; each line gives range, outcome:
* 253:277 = 1.397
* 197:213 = 1.629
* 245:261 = 1.133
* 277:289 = 1.411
